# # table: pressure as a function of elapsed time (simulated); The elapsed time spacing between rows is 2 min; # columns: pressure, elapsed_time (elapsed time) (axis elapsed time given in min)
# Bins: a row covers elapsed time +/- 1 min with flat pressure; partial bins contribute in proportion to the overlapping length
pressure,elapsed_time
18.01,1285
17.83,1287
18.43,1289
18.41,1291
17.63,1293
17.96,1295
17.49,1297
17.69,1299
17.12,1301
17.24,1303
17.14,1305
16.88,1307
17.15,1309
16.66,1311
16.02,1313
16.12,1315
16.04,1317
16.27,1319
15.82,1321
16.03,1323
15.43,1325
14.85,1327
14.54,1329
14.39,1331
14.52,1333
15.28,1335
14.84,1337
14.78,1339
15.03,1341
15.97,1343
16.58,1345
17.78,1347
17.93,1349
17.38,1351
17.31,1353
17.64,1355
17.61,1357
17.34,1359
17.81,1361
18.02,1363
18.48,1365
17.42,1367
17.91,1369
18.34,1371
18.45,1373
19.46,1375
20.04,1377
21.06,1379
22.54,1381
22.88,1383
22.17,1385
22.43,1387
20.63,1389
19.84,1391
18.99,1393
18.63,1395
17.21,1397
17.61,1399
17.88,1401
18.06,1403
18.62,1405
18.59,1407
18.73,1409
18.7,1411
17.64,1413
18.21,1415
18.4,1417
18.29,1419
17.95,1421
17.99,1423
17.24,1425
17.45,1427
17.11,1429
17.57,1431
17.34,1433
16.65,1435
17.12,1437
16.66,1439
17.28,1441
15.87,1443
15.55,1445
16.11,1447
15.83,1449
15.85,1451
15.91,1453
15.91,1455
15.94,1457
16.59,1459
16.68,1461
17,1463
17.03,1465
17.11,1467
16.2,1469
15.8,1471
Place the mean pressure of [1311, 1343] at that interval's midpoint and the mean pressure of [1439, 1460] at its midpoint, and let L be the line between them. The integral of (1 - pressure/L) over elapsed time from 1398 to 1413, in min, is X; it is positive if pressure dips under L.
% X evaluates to -2.3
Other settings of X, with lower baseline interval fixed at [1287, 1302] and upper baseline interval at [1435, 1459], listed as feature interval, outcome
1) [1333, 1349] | 1.4 min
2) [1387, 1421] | -3.9 min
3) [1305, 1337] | 3.3 min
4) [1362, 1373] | -0.7 min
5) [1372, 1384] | -2.7 min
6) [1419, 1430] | -0.8 min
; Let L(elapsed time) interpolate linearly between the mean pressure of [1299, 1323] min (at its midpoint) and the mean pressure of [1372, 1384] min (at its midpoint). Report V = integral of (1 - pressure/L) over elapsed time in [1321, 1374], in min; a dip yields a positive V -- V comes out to 6.4 min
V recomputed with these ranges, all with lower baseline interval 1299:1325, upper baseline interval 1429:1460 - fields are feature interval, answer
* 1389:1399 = -1.39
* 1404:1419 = -1.77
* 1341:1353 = -0.33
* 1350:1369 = -1.35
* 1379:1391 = -3.91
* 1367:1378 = -1.48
